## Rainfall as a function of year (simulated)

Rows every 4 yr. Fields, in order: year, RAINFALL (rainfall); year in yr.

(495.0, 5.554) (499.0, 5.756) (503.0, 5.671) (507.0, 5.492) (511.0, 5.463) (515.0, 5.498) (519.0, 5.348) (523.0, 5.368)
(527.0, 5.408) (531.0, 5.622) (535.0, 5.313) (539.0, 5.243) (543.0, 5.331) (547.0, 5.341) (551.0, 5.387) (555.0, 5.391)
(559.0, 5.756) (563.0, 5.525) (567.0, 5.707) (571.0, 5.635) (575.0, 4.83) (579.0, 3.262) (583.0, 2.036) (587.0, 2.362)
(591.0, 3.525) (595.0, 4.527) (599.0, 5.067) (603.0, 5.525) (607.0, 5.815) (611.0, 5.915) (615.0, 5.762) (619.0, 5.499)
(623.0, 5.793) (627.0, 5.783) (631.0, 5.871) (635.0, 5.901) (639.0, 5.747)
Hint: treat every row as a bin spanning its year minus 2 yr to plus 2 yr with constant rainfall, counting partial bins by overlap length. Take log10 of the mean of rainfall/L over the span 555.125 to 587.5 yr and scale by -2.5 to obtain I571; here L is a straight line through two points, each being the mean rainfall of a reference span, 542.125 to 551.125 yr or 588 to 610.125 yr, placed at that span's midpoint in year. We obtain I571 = 0.13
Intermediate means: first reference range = 5.35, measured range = 4.54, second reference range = 4.83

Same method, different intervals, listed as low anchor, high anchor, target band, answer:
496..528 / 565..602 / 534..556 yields -0.10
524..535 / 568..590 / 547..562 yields -0.20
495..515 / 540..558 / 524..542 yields 0.01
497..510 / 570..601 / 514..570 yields -0.15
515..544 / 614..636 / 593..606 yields 0.11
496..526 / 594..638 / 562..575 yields 0.01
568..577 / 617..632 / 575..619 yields 0.23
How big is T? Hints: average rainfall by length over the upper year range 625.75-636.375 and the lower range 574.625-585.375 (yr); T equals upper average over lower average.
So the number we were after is 1.88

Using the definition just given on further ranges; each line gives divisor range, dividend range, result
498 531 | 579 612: 0.77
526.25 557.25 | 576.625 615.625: 0.81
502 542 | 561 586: 0.81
